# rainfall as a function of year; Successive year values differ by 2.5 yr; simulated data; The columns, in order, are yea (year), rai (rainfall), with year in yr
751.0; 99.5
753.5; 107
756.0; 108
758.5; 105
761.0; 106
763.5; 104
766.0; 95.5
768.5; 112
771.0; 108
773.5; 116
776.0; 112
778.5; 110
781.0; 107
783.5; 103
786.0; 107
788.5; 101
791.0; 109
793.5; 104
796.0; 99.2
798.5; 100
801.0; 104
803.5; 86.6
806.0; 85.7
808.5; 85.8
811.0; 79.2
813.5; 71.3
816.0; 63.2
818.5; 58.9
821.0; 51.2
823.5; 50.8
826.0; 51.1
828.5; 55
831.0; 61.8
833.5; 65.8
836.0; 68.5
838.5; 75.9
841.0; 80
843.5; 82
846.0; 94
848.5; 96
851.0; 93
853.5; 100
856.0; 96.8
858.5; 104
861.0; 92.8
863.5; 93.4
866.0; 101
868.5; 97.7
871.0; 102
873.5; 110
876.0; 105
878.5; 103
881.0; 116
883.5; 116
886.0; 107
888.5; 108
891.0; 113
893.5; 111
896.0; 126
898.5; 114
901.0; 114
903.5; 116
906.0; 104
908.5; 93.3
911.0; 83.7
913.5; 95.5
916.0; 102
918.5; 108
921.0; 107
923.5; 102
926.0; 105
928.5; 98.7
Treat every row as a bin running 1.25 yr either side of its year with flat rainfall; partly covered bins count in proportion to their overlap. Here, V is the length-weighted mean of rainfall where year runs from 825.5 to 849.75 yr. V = 73.7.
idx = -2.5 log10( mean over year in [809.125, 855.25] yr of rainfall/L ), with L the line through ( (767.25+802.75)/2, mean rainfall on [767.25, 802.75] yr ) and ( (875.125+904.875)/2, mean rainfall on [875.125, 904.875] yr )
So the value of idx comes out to 0.44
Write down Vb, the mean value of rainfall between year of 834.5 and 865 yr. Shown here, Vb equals 89.6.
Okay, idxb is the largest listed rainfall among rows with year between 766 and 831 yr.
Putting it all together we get 116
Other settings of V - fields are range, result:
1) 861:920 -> 106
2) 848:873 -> 98.1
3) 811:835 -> 60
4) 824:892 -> 91.6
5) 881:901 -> 114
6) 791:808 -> 97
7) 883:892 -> 111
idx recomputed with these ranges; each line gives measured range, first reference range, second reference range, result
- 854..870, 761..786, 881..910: 0.13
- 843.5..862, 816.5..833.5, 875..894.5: -0.18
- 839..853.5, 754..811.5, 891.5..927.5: 0.17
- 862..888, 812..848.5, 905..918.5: -0.25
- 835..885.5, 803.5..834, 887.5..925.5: -0.14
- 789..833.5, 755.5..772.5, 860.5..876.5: 0.31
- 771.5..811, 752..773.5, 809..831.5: -0.21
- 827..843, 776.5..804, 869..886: 0.48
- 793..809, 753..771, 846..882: 0.09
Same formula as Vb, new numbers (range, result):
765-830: 89.4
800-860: 77.5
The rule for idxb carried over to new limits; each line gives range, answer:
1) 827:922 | 126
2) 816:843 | 80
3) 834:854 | 100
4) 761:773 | 112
